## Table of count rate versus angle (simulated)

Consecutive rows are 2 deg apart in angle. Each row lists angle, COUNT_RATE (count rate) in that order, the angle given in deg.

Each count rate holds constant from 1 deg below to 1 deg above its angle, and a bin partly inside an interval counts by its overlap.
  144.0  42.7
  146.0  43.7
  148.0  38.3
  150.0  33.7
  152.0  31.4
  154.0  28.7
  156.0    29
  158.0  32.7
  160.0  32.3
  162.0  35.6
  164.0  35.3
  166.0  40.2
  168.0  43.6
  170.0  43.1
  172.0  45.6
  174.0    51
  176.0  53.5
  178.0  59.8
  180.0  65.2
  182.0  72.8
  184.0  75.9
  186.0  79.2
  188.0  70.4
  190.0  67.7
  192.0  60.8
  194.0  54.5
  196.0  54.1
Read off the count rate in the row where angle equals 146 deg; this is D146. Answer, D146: 43.7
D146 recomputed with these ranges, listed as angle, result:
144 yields 42.7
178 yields 59.8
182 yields 72.8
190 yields 67.7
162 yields 35.6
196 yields 54.1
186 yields 79.2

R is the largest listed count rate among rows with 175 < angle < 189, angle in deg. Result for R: 79.2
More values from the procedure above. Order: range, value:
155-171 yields 43.6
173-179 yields 59.8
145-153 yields 43.7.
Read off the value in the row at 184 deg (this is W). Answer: 75.9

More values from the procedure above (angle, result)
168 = 43.6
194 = 54.5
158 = 32.7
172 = 45.6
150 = 33.7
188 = 70.4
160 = 32.3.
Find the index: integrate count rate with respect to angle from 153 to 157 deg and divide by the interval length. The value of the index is 28.9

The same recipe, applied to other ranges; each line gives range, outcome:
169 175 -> 46.6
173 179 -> 54.8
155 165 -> 33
